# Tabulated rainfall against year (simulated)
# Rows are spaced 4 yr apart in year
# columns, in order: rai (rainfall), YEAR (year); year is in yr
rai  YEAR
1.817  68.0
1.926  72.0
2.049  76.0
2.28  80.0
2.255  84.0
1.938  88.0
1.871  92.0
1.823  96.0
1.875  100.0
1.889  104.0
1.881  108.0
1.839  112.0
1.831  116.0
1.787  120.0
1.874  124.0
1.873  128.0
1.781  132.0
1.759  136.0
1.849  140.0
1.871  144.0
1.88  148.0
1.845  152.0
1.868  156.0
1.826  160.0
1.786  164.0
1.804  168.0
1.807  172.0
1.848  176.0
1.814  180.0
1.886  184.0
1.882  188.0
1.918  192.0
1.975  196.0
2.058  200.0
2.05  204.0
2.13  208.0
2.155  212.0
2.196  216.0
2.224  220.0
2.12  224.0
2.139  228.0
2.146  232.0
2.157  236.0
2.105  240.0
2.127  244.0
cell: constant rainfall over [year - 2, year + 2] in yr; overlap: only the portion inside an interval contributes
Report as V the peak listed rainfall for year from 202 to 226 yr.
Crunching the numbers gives 2.224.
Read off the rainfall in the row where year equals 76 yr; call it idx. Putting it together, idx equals 2.049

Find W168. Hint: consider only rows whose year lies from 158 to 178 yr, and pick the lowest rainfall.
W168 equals 1.786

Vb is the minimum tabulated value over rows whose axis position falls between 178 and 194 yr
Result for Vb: 1.814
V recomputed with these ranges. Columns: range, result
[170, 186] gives 1.886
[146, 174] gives 1.88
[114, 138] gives 1.874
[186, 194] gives 1.918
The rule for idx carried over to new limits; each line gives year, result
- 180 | 1.814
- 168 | 1.804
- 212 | 2.155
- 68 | 1.817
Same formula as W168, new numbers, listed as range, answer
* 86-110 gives 1.823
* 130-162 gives 1.759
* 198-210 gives 2.05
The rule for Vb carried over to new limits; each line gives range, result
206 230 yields 2.12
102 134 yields 1.781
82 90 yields 1.938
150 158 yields 1.845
